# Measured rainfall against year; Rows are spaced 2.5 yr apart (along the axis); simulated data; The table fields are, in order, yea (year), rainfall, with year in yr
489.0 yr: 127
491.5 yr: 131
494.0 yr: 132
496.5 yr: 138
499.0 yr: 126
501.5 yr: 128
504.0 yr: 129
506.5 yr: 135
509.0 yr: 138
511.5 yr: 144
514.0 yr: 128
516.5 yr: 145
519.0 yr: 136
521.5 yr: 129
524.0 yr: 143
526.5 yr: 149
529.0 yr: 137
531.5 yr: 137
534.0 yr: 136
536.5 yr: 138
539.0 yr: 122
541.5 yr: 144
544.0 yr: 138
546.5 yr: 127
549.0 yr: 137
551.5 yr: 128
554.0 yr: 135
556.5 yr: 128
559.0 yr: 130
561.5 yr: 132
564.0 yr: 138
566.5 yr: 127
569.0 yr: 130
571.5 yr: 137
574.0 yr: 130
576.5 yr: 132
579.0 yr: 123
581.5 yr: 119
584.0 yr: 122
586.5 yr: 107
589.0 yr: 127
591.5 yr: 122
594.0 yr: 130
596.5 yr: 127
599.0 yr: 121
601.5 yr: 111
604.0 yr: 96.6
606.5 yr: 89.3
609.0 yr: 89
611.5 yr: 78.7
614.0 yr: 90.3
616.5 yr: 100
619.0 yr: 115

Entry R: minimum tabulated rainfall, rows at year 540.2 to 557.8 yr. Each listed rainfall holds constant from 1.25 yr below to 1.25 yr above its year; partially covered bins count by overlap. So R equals 127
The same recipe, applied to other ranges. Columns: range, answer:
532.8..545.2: 122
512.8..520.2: 128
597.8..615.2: 78.7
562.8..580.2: 123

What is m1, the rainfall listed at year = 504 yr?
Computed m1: 129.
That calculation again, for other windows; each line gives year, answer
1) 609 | 89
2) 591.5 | 122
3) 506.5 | 135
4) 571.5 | 137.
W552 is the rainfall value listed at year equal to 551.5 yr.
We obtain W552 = 128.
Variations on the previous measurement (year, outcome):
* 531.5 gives 137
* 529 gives 137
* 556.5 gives 128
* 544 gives 138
